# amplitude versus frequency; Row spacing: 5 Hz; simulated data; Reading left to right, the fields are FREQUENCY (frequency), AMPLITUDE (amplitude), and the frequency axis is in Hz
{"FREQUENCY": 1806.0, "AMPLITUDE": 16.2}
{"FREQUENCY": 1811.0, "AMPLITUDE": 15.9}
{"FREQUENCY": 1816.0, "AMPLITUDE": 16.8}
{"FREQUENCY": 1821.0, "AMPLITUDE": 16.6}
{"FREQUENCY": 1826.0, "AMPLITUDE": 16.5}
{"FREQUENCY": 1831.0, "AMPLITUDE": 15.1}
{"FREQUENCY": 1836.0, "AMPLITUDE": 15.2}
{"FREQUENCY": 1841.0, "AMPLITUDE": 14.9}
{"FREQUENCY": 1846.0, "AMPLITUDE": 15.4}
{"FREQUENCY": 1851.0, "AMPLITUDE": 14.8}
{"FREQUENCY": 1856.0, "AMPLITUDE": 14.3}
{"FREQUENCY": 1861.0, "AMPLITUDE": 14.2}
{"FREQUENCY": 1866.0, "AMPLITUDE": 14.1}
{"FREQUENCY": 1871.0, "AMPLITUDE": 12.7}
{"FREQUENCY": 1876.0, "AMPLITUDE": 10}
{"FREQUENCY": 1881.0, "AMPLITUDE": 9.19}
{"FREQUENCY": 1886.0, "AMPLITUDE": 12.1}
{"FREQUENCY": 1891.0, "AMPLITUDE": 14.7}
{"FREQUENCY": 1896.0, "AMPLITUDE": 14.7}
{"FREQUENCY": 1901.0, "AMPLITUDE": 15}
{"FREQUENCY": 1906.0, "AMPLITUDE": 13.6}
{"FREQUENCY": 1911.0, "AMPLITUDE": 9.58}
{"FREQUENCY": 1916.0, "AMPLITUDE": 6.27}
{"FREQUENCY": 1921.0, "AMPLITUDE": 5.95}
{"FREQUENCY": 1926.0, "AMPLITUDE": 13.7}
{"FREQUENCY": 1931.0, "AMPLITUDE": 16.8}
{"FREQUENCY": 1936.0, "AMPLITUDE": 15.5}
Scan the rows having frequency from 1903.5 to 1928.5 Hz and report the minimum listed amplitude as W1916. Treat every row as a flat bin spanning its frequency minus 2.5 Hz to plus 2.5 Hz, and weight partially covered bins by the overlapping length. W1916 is 5.95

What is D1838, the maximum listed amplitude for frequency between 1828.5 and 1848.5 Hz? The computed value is 15.4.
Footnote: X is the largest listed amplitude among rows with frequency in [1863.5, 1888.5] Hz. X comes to 14.1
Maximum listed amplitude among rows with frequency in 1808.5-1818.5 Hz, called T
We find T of 16.8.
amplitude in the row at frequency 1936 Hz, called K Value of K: 15.5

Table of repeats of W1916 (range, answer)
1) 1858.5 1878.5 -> 10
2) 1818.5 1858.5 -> 14.3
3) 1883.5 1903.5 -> 12.1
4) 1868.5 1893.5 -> 9.19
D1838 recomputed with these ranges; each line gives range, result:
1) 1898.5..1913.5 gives 15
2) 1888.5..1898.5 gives 14.7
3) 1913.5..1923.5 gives 6.27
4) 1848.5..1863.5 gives 14.8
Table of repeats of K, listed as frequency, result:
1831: 15.1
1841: 14.9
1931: 16.8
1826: 16.5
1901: 15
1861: 14.2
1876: 10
